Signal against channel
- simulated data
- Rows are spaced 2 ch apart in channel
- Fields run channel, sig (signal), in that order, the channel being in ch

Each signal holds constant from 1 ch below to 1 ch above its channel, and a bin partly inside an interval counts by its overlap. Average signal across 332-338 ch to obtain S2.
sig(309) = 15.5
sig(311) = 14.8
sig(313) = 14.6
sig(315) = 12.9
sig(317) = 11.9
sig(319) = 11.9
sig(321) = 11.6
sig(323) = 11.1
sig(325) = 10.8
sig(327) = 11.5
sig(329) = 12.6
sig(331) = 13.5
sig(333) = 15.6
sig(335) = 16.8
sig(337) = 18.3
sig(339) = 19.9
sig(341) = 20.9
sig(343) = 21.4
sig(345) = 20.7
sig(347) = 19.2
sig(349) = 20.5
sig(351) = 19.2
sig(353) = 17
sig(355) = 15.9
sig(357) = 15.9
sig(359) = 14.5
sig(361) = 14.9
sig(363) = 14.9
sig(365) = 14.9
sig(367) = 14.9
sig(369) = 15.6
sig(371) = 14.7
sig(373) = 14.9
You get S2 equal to 16.9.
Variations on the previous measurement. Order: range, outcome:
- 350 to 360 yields 16.5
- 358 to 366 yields 14.8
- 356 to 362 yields 15.1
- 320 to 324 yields 11.3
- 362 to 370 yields 15.1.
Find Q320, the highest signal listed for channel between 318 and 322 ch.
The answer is 11.9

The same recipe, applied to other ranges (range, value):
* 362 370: 15.6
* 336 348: 21.4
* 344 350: 20.7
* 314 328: 12.9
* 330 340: 19.9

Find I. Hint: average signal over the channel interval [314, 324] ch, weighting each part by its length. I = 11.9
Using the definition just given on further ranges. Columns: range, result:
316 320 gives 11.9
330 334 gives 14.6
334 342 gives 19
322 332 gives 11.9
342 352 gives 20.2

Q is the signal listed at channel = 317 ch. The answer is 11.9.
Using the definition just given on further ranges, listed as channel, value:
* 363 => 14.9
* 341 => 20.9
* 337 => 18.3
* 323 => 11.1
